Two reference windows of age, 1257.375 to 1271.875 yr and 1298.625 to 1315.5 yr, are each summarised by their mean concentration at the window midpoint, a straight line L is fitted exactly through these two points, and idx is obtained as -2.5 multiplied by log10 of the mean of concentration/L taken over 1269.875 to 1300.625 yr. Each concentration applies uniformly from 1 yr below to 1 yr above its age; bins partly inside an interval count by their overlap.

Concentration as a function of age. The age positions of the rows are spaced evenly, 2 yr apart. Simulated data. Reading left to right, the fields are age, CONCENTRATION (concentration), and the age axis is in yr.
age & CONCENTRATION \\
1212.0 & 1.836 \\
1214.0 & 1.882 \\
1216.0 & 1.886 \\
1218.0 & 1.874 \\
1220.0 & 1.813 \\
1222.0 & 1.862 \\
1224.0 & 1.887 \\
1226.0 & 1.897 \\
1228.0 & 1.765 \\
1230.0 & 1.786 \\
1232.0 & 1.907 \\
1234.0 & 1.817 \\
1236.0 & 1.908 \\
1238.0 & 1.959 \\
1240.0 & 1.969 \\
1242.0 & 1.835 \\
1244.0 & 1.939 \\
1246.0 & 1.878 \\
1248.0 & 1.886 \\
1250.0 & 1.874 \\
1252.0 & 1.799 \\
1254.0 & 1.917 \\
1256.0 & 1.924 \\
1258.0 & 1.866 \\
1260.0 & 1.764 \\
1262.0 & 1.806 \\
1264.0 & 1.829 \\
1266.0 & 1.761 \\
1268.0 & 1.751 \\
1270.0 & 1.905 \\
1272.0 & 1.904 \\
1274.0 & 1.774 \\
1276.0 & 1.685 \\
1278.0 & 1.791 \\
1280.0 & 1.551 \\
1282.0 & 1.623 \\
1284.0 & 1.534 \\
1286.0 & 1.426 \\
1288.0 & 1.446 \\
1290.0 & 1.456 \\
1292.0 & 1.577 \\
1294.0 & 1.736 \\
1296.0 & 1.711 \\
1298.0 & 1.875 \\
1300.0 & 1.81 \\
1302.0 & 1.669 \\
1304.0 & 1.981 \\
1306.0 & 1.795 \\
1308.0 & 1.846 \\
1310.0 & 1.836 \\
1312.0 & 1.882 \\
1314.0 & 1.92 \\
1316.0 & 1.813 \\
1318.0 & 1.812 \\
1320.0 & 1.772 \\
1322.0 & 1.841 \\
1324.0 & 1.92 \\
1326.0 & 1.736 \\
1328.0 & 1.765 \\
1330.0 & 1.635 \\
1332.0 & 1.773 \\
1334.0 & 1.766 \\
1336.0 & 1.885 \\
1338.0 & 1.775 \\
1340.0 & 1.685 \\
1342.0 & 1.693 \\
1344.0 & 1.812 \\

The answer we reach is 0.10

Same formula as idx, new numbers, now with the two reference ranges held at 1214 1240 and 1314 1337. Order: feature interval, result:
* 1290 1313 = 0.02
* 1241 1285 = 0.03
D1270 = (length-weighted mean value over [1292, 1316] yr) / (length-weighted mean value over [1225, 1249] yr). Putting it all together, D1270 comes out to 0.96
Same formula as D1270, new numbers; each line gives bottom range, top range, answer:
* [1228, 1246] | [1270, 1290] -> 0.87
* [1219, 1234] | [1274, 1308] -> 0.91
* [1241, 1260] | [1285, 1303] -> 0.87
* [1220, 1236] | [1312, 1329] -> 0.99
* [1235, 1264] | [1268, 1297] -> 0.88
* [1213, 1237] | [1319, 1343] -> 0.95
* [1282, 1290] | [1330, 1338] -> 1.20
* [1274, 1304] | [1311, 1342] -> 1.09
